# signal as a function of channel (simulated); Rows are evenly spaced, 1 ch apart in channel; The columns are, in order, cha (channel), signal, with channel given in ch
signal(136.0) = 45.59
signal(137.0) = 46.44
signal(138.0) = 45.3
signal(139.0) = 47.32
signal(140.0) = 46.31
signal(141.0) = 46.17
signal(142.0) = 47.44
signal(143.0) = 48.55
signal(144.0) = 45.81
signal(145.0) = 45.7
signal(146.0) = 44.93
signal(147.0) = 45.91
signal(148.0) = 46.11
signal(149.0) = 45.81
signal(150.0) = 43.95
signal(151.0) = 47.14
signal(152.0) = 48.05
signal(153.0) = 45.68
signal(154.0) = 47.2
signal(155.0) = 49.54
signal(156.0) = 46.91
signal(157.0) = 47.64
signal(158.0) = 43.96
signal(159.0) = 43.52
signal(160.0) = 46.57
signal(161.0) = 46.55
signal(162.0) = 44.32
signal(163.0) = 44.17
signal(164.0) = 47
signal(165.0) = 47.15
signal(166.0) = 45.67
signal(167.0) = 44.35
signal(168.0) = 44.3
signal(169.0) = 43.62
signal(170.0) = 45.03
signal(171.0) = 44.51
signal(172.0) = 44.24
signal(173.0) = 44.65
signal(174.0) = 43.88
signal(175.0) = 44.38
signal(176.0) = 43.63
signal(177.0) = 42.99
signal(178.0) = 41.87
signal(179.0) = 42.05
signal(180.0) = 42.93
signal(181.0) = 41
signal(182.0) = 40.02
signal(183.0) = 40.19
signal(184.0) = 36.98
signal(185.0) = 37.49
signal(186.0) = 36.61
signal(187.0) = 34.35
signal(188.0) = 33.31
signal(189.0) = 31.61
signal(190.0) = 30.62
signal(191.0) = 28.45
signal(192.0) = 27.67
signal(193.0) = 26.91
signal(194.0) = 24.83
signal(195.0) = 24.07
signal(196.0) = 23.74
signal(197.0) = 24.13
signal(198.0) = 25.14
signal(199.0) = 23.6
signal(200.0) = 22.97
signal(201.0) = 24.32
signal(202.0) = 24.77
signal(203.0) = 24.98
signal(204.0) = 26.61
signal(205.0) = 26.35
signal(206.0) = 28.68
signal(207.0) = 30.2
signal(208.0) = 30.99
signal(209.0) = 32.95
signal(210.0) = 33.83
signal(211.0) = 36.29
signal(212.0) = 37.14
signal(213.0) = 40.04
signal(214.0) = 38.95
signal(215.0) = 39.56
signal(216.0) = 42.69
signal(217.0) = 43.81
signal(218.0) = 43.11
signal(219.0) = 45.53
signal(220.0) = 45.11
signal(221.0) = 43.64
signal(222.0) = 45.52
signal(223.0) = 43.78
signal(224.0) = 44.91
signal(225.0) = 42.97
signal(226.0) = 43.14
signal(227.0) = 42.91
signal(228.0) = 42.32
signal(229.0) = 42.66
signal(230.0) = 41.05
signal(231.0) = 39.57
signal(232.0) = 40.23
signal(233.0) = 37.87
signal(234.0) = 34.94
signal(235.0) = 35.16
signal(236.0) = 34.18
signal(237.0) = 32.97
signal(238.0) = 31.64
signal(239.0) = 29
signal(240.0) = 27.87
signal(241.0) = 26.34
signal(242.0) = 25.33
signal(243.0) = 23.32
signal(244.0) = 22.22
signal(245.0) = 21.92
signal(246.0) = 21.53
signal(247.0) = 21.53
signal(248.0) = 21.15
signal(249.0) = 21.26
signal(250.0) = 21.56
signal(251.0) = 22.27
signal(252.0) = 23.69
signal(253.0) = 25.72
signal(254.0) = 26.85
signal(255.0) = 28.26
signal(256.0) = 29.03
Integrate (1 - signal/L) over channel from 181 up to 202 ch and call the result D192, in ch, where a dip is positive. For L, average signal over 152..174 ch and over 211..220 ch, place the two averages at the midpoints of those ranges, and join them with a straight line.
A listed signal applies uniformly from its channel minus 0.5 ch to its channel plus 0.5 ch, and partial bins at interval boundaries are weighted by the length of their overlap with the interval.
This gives 6.46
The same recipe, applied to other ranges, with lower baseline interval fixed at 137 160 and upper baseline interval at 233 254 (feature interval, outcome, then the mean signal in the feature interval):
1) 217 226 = -3.8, 44.2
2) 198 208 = 2.5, 26.1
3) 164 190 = -0.6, 41.4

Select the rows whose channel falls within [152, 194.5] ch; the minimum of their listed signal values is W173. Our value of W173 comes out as 24.83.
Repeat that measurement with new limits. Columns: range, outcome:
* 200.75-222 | 24.32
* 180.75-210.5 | 22.97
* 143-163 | 43.52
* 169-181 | 41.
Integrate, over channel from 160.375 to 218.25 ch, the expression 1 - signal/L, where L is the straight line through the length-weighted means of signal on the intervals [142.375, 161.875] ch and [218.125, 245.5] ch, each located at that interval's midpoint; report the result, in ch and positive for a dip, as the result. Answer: 7.73 ch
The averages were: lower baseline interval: 46.3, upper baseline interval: 36.6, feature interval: 36.3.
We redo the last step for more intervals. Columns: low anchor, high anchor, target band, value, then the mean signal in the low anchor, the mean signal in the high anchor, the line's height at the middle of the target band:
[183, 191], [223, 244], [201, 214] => 1.5 ch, 34.4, 35.8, 35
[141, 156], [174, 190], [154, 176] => -1.2 ch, 46.6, 39.2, 42.9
